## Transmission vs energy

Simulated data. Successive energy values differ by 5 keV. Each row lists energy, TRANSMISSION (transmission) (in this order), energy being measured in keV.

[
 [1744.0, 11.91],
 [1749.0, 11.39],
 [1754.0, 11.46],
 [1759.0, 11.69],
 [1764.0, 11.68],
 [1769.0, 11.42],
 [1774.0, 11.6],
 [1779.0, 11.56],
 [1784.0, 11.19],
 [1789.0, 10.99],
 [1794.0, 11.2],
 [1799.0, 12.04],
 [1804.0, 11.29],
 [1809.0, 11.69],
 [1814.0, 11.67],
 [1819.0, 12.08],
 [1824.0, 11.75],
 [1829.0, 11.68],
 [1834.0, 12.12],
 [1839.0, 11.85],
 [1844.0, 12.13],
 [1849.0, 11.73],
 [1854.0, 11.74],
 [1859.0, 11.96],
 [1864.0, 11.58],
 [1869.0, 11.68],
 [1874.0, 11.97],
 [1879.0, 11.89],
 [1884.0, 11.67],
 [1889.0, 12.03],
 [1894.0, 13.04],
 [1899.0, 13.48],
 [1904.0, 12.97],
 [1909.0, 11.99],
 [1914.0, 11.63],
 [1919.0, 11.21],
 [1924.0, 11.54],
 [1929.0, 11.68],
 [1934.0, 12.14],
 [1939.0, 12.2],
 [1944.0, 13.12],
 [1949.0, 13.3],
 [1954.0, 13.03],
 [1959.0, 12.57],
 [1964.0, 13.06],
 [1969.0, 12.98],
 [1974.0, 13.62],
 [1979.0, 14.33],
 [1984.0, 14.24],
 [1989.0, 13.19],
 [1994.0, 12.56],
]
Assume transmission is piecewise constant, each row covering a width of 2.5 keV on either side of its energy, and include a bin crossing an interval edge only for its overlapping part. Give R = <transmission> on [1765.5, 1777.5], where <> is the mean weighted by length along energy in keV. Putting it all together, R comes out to 11.5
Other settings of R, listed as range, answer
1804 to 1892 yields 11.8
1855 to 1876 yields 11.8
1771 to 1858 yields 11.7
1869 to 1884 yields 11.8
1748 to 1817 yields 11.5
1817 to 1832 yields 11.8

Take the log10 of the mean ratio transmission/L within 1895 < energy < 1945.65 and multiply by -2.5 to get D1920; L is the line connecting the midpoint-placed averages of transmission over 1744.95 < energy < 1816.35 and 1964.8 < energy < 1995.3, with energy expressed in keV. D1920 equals 0.06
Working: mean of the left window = 11.5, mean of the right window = 13.5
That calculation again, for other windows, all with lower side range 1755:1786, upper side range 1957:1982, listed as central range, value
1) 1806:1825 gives 0.014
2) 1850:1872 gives 0.055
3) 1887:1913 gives 0.005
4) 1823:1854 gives 0.025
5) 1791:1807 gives 0.027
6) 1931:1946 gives 0.053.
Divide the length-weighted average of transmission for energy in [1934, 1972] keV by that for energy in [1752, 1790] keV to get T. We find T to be 1.1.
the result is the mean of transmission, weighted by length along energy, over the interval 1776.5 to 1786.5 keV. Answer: 11.4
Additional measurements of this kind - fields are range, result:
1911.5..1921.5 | 11.4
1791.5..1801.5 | 11.6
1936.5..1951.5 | 12.9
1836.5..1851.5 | 11.9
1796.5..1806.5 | 11.7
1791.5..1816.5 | 11.6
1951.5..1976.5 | 13.1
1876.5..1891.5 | 11.9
